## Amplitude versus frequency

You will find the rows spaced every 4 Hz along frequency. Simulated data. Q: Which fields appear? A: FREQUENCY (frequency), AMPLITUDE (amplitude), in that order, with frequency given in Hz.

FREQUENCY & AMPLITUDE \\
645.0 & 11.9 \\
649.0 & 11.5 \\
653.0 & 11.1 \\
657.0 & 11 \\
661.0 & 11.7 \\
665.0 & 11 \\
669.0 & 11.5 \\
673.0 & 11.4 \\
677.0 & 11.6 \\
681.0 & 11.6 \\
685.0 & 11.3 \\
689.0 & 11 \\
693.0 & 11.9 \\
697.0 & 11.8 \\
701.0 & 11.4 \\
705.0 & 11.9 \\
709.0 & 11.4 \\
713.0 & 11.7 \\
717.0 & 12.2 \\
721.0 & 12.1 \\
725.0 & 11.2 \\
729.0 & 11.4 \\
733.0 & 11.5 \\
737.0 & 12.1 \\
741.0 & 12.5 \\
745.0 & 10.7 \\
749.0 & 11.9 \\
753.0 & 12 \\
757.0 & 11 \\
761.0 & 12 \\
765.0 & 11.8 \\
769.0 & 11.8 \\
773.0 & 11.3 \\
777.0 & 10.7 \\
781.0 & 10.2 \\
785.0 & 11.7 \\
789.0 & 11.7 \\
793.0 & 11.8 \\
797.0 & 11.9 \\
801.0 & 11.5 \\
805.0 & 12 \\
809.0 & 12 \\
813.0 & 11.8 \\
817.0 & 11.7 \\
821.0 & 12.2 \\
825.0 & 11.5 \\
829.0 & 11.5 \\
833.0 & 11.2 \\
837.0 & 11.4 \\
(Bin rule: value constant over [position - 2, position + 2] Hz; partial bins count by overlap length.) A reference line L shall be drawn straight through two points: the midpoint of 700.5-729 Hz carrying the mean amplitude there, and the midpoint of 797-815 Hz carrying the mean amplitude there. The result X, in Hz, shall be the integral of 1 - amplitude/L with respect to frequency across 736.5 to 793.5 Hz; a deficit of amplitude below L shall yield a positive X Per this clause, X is 1.2 Hz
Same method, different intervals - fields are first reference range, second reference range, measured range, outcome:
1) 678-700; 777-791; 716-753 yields -1.3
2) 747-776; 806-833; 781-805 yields 0.2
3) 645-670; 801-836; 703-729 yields -0.6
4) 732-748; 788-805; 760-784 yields 0.9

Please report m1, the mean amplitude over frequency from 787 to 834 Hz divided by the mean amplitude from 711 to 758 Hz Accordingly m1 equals 1.0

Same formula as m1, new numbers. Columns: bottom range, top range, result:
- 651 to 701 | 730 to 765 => 1.03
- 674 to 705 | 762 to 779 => 0.99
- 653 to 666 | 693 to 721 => 1.05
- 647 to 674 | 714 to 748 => 1.04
